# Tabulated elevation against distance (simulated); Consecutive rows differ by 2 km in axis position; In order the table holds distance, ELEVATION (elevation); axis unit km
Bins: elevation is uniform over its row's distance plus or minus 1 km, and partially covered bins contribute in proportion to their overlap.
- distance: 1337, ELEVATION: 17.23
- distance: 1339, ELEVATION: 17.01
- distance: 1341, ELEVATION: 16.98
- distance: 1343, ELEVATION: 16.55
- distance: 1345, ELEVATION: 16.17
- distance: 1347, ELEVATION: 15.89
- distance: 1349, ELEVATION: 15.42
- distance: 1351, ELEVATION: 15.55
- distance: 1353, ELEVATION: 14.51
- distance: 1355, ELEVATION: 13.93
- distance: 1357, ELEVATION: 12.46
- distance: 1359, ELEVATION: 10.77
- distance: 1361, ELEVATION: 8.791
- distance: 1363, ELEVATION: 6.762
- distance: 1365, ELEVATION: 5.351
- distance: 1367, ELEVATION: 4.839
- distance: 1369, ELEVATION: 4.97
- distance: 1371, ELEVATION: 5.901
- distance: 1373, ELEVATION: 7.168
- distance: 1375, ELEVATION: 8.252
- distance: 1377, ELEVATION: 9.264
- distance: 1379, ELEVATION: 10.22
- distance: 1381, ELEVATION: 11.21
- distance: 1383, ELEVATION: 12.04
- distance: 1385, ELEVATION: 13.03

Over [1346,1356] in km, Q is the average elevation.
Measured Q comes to 15.1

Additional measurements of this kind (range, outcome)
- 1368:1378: 7.11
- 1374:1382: 9.74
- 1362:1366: 6.06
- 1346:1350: 15.7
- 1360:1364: 7.78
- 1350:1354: 15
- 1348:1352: 15.5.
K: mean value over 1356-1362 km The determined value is 10.7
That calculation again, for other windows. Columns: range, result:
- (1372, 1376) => 7.71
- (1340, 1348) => 16.4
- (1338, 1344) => 16.8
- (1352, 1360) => 12.9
